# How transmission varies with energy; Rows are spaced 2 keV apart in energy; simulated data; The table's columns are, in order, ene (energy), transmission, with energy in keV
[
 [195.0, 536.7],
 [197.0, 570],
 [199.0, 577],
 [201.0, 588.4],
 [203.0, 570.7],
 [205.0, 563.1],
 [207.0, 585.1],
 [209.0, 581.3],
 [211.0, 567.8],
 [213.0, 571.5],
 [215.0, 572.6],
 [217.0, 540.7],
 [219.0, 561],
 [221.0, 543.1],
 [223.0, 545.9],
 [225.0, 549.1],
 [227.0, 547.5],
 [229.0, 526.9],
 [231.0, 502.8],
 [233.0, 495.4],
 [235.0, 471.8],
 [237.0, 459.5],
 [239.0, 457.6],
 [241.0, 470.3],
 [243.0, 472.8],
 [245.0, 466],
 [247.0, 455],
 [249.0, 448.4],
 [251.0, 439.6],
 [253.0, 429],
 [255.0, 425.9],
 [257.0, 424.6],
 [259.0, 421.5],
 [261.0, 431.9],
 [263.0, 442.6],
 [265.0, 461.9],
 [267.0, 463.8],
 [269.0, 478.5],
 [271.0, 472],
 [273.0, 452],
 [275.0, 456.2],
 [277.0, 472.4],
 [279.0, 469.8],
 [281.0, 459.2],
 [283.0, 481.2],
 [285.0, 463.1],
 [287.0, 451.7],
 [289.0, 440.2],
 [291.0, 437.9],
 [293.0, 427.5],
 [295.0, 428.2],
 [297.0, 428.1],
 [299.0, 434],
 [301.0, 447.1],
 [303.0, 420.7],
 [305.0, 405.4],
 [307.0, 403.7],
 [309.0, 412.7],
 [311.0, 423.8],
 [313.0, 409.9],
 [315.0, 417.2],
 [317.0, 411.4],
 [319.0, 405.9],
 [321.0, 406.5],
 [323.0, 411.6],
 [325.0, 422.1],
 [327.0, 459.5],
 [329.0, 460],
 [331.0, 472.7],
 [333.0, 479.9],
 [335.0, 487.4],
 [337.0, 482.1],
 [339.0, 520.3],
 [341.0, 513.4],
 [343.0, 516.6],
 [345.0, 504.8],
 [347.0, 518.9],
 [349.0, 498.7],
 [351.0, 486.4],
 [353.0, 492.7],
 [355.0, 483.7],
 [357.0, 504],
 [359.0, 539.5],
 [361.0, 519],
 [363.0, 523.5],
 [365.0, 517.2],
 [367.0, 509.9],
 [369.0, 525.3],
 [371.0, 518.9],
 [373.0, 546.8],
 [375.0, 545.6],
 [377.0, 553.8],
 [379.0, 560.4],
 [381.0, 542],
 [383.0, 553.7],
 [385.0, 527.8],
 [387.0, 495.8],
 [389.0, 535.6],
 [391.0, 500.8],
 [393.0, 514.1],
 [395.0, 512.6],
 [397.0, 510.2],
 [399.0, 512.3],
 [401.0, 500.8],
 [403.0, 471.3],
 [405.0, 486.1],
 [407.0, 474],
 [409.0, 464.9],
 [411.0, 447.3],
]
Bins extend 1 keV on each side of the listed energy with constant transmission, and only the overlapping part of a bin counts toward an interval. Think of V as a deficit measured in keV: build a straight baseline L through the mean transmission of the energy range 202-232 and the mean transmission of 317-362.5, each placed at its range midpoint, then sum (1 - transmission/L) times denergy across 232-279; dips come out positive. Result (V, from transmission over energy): 6.7 keV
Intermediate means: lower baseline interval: 555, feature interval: 455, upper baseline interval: 480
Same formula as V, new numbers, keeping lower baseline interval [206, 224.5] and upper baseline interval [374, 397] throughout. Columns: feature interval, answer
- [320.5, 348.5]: 3.3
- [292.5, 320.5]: 6.5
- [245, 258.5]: 2.8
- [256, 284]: 4.9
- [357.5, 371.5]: 0.3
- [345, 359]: 0.9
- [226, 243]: 2.1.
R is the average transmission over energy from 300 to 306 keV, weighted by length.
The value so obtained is 424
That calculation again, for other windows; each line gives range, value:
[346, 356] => 496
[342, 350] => 510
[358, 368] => 522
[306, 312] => 413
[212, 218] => 562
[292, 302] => 433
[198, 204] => 579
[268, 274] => 468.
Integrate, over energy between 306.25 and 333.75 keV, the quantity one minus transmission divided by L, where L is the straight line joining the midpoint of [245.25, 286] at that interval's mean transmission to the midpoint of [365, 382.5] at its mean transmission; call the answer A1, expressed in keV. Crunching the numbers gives 3.7 keV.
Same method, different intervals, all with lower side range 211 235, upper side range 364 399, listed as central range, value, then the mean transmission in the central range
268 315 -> 8.1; 442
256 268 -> 2.1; 441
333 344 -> 0.6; 502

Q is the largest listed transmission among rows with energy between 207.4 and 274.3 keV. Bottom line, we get 581.3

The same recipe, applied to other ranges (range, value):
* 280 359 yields 539.5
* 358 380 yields 560.4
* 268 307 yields 481.2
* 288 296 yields 440.2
